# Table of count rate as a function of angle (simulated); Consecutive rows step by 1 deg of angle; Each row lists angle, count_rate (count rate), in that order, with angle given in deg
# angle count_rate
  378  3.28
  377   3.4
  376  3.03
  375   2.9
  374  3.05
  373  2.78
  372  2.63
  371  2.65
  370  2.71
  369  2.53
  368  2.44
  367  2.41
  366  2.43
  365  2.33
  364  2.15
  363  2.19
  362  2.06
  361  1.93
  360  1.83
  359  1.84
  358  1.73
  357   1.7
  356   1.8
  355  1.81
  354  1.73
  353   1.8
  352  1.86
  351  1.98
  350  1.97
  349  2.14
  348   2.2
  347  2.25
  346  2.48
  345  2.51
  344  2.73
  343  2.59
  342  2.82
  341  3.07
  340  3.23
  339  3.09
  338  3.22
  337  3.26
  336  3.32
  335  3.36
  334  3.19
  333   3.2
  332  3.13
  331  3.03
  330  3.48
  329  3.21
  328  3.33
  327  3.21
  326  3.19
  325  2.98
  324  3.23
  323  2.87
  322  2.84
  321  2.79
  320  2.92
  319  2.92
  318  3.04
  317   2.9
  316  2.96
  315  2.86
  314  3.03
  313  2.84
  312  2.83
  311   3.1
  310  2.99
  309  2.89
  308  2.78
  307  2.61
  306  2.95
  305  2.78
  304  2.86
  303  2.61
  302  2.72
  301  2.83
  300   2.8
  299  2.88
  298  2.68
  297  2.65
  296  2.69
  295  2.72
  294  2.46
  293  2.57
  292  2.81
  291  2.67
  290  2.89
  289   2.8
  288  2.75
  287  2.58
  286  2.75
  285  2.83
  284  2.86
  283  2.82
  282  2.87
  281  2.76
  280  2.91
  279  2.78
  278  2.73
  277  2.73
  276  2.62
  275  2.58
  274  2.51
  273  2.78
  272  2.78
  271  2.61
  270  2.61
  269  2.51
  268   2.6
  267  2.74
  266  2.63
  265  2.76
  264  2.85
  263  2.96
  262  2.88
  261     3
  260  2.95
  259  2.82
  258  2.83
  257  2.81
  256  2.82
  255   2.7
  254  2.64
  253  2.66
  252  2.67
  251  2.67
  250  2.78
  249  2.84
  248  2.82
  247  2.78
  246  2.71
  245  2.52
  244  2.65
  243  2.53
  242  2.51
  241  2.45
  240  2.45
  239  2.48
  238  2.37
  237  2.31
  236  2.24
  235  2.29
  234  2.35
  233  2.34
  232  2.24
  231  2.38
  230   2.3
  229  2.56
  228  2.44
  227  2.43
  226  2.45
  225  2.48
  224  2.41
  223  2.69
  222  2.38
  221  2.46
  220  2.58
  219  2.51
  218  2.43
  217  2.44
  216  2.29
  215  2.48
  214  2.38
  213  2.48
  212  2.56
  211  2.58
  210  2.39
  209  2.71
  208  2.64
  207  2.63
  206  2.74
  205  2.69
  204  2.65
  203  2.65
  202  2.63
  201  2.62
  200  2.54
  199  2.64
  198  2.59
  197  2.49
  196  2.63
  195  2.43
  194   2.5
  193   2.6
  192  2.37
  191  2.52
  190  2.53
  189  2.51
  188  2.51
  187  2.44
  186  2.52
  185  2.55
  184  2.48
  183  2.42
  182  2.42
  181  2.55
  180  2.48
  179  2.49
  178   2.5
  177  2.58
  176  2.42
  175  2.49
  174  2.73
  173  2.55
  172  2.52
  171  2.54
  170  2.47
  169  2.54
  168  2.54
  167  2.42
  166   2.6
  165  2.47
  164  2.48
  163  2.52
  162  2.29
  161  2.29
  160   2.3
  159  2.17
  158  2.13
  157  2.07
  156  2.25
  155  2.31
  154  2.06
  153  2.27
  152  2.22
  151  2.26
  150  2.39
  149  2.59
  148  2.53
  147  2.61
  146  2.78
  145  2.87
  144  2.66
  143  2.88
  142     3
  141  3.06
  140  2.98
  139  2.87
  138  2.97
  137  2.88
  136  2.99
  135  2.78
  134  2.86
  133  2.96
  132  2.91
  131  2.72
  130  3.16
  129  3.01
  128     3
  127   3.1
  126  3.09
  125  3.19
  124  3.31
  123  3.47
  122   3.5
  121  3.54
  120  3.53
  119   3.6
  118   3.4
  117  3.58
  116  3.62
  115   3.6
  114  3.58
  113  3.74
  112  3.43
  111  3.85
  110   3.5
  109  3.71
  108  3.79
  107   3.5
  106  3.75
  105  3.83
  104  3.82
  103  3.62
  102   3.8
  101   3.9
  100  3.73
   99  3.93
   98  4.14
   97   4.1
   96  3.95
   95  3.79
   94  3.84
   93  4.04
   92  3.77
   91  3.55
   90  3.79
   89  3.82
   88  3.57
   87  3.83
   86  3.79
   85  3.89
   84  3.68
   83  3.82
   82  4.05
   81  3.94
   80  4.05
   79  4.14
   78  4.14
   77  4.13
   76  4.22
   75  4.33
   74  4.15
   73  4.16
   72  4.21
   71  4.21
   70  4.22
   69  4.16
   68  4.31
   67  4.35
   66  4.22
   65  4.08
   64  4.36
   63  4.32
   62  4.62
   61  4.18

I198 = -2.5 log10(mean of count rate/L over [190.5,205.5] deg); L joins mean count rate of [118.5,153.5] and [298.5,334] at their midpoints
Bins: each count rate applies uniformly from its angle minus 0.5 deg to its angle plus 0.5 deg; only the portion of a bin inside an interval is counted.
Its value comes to 0.15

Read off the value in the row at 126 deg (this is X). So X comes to 3.09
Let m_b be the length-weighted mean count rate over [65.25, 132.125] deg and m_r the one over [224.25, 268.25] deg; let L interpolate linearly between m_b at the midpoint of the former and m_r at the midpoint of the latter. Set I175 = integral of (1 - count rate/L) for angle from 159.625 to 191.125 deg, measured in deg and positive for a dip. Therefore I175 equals 6.64 deg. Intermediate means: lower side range 3.75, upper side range 2.61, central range 2.49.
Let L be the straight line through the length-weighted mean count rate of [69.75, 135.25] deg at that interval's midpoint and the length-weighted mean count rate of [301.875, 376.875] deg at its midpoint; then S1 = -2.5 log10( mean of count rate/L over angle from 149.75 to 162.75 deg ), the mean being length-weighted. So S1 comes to 0.47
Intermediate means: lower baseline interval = 3.68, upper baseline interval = 2.68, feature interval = 2.23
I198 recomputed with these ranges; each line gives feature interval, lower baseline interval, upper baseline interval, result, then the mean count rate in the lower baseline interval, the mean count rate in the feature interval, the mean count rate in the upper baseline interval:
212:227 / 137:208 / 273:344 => 0.08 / 2.53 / 2.46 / 2.89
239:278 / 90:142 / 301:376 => 0.10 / 3.46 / 2.7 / 2.68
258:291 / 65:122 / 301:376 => 0.09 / 3.87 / 2.76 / 2.68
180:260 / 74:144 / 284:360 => 0.22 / 3.55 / 2.54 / 2.73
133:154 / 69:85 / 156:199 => 0.12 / 4.09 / 2.71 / 2.47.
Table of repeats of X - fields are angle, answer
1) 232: 2.24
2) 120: 3.53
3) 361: 1.93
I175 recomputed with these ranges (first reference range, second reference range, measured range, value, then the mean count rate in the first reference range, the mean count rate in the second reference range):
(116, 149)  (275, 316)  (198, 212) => 1.5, 3.06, 2.78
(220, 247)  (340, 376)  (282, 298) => -2.3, 2.45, 2.31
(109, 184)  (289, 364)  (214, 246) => 3.7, 2.81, 2.69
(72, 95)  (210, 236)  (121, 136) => 1.6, 3.94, 2.43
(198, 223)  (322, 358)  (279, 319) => -2.3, 2.55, 2.7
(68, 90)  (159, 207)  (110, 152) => 2.5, 4.03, 2.52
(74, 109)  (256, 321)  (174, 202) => 6.9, 3.88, 2.79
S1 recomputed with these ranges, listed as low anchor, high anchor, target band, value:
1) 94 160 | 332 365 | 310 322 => -0.16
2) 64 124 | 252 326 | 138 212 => 0.33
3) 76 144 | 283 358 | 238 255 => 0.15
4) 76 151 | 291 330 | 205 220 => 0.24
